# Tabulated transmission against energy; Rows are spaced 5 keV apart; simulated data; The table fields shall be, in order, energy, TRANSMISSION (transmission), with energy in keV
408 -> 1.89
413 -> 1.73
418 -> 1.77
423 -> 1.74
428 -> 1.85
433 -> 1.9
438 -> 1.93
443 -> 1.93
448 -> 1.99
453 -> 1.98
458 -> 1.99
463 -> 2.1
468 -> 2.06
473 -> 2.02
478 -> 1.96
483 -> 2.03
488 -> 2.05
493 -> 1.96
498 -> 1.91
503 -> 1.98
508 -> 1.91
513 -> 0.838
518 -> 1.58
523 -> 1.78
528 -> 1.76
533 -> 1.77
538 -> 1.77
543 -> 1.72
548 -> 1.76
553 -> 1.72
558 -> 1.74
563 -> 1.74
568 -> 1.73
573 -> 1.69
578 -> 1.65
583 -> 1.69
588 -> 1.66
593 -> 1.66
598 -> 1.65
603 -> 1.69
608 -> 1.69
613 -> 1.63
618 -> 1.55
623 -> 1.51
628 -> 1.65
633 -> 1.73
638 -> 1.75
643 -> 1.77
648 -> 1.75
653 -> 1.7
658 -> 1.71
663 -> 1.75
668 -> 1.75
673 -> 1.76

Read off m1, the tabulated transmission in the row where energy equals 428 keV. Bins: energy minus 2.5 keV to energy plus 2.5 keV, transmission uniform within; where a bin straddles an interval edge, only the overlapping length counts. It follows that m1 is 1.85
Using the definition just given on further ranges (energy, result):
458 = 1.99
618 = 1.55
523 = 1.78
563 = 1.74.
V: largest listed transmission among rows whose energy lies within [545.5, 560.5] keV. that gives 1.76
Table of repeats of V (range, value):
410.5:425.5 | 1.77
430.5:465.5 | 2.1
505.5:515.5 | 1.91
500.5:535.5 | 1.98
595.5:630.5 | 1.69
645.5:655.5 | 1.75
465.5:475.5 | 2.06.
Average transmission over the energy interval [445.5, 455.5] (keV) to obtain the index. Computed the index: 1.99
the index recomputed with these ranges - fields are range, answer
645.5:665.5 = 1.73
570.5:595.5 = 1.67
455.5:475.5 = 2.04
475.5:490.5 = 2.01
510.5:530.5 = 1.49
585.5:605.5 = 1.66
